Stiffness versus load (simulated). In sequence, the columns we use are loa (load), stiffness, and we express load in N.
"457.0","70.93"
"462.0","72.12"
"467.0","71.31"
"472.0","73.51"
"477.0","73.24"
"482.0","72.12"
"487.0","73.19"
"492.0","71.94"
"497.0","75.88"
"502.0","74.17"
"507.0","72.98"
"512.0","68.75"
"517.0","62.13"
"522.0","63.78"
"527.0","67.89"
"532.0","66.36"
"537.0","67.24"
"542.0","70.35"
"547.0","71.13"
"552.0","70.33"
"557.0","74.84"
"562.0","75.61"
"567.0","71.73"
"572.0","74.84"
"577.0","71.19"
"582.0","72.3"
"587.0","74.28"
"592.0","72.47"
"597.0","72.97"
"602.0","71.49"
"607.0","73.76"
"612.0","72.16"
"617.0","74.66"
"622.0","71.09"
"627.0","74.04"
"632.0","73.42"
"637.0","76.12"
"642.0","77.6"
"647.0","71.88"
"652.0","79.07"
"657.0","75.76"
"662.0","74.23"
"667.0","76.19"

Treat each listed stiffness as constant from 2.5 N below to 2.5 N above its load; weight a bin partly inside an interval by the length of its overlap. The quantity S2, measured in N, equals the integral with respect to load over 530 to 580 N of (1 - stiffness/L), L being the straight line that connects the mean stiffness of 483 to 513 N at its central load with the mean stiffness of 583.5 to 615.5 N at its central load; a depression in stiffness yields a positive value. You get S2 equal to 1.04 N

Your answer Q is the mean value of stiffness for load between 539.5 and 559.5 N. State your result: 71.7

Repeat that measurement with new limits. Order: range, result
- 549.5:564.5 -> 73.6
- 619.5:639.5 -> 73.7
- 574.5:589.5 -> 72.6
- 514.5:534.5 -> 65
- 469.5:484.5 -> 73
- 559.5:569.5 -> 73.7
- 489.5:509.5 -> 73.7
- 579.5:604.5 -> 72.7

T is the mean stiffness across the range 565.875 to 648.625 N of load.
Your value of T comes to 73.3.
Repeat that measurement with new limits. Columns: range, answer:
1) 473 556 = 70.2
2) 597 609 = 72.6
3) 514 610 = 70.8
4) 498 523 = 69.1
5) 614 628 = 73.1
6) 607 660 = 74.5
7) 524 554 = 68.8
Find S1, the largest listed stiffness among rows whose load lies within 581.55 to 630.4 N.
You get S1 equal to 74.66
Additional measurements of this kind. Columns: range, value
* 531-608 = 75.61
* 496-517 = 75.88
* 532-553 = 71.13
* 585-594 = 74.28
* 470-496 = 73.51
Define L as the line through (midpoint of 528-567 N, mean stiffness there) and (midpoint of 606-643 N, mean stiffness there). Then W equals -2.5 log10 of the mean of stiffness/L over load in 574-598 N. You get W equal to 0.00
